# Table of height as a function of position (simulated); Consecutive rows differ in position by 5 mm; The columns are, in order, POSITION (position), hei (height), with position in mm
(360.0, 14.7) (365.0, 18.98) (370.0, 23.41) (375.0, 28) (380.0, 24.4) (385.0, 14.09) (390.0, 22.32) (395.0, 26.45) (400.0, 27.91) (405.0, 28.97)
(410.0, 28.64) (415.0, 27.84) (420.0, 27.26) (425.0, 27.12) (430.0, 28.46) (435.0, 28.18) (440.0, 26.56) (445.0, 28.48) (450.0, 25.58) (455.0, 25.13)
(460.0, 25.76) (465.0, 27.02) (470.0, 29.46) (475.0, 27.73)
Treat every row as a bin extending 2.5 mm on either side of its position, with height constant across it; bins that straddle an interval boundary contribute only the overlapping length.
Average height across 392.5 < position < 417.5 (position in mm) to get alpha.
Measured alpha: 28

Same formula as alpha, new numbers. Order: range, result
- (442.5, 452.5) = 27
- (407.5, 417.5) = 28.2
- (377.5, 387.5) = 19.2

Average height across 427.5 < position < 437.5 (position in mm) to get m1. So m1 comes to 28.3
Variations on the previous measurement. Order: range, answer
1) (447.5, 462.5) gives 25.5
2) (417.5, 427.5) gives 27.2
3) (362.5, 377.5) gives 23.5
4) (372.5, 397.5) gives 23.1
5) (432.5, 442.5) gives 27.4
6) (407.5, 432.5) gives 27.9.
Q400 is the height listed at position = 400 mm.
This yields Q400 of 27.91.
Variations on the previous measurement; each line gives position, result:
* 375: 28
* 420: 27.26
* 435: 28.18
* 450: 25.58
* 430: 28.46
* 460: 25.76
